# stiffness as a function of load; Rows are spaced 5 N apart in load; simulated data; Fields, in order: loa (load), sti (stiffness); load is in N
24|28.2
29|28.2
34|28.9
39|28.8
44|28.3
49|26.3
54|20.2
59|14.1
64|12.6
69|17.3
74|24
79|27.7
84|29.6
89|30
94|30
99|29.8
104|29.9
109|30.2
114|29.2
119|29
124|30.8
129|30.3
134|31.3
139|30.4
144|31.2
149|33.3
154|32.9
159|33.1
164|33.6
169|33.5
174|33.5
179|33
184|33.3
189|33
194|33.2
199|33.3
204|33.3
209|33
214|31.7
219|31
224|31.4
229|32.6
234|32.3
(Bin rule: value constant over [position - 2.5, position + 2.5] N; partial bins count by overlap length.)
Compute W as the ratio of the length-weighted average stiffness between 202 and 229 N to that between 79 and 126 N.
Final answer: 1.1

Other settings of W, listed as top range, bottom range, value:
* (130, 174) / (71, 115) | 1.13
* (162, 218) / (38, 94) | 1.40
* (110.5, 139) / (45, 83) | 1.44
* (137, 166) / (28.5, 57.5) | 1.24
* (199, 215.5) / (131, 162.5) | 1.02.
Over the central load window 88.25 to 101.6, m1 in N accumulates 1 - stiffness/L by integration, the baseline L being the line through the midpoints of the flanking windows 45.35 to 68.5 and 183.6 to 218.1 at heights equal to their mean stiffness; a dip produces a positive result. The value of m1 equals -4.5 N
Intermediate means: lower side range 18.7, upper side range 32.9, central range 29.9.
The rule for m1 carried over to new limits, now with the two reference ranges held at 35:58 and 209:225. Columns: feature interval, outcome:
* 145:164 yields -2.40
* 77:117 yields -3.50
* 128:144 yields -1.20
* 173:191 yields -1.70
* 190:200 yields -0.78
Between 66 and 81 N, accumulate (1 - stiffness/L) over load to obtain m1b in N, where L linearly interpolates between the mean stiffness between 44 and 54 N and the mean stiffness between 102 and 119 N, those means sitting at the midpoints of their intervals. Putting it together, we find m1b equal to 2.5 N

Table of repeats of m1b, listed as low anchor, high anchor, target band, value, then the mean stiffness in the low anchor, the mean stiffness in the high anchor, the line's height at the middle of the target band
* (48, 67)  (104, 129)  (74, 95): -4.9 N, 17.6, 29.9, 23.2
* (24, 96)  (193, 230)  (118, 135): -1.4 N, 24.8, 32.4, 28.1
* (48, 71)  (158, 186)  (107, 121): -2.4 N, 17.6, 33.3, 25.2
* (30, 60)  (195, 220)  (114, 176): -4.3 N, 25.1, 32.6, 29.7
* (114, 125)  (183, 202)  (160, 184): -0.9 N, 29.6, 33.2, 32.2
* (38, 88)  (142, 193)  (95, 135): -3.0 N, 22.9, 33.1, 28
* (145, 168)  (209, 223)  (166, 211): -1.3 N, 33.1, 31.7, 32.3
